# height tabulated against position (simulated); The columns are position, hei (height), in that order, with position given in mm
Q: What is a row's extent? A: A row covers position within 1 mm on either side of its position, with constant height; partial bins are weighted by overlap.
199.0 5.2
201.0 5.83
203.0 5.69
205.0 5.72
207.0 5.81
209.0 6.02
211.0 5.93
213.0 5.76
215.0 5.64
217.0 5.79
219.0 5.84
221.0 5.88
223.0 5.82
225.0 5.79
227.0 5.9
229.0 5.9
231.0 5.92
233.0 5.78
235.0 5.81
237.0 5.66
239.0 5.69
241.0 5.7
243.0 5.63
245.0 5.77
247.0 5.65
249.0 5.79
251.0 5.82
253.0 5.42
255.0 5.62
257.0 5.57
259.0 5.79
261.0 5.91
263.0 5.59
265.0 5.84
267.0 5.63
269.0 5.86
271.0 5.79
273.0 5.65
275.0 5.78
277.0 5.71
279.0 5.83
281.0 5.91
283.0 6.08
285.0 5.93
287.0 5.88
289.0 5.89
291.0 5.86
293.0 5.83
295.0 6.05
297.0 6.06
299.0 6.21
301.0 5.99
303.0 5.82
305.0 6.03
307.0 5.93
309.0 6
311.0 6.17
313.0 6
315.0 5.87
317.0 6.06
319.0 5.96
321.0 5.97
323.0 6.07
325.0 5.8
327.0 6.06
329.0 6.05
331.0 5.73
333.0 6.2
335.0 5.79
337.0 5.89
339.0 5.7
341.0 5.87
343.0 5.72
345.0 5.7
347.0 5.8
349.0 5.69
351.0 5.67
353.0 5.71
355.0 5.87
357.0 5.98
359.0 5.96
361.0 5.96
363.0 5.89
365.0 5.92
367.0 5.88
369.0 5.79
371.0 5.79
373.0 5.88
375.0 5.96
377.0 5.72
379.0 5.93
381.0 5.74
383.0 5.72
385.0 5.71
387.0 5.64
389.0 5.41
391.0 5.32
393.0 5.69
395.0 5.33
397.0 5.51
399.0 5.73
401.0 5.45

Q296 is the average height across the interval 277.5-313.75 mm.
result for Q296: 5.97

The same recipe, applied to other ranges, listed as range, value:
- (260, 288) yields 5.81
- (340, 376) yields 5.84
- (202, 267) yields 5.76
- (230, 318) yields 5.84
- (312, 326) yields 5.96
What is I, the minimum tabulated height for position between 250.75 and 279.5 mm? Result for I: 5.42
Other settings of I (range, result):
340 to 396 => 5.32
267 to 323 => 5.63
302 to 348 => 5.7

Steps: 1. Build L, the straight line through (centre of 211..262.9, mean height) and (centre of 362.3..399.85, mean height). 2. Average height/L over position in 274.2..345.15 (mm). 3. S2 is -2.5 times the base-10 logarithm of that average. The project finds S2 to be -0.04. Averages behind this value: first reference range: 5.75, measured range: 5.93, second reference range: 5.71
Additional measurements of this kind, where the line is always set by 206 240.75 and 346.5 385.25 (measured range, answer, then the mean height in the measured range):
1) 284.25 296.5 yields -0.02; 5.91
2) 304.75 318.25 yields -0.03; 6.01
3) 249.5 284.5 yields 0.01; 5.76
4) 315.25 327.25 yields -0.03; 5.97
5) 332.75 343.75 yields 0.00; 5.84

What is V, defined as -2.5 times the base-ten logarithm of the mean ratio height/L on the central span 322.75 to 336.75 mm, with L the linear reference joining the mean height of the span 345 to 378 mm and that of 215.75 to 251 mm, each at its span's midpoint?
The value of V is -0.023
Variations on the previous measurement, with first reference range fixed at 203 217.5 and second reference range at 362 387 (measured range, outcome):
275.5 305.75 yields -0.02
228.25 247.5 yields 0.01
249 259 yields 0.03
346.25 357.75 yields 0.01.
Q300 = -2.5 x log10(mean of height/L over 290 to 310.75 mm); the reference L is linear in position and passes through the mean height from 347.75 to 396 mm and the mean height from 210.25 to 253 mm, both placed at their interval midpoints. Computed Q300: -0.04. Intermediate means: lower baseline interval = 5.77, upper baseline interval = 5.76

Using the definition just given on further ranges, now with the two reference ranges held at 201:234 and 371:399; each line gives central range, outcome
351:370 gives -0.03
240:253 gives 0.02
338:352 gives -0.01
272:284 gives -0.01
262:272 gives 0.01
